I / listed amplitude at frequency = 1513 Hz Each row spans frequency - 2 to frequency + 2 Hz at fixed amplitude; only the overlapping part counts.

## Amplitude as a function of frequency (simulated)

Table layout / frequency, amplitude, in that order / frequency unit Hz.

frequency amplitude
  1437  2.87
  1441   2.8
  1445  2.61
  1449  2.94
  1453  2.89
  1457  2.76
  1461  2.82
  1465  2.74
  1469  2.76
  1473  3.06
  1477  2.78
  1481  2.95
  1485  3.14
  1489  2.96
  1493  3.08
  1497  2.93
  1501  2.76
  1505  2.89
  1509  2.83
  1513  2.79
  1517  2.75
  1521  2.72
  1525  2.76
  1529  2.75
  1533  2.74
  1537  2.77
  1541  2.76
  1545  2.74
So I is 2.79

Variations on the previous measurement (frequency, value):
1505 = 2.89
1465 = 2.74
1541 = 2.76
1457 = 2.76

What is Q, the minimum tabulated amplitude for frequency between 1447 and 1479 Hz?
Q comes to 2.74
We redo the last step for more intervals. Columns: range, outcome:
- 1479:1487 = 2.95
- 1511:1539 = 2.72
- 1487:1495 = 2.96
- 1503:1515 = 2.79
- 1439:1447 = 2.61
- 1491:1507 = 2.76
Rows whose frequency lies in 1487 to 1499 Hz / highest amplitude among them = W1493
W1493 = 3.08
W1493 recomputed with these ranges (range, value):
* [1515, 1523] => 2.75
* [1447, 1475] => 3.06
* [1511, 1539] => 2.79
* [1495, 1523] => 2.93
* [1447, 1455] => 2.94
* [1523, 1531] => 2.76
